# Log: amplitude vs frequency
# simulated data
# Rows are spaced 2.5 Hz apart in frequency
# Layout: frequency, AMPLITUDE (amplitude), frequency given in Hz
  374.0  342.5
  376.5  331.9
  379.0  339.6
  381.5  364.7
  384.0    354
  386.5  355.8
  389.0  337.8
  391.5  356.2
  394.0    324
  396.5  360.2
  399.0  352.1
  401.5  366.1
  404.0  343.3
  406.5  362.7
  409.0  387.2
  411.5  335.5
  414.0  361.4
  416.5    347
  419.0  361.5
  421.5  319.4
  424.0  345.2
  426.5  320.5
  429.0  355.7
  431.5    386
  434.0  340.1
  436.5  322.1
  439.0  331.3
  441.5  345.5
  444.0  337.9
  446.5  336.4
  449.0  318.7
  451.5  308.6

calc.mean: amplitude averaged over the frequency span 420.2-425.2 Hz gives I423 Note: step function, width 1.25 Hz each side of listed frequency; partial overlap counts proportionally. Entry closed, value 332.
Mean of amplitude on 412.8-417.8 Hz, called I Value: 354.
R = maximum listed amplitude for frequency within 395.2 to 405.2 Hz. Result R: 366.1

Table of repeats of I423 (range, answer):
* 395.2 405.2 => 355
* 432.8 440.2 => 331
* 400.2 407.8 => 358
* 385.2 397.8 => 347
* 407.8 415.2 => 361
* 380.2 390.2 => 353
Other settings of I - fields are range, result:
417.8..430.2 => 340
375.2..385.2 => 347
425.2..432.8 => 354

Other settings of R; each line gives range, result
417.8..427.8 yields 361.5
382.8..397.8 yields 360.2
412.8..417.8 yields 361.4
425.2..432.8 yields 386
